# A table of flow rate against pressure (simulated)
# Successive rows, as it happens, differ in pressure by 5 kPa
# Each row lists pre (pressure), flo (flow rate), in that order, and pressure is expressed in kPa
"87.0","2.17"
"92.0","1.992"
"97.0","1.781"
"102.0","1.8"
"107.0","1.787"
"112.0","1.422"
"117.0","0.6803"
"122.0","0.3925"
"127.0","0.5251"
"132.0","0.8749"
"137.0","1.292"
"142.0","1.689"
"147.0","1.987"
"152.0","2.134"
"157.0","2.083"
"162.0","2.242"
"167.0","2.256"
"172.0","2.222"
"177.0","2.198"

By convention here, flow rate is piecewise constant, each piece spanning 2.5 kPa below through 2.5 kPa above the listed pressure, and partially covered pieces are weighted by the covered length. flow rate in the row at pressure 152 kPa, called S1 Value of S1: 2.134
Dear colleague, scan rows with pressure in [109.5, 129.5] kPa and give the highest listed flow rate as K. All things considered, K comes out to 1.422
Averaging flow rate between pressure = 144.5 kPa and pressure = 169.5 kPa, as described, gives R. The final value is 2.14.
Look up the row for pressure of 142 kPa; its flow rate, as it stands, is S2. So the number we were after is 1.689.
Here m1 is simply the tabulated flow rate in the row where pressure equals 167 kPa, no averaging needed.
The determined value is 2.256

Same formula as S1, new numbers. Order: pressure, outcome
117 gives 0.6803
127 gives 0.5251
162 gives 2.242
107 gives 1.787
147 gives 1.987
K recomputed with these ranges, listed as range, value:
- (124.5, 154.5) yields 2.134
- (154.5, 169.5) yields 2.256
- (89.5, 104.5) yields 1.992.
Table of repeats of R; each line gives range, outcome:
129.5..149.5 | 1.46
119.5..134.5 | 0.598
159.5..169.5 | 2.25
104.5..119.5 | 1.3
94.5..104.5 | 1.79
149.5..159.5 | 2.11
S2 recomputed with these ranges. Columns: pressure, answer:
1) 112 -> 1.422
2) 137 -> 1.292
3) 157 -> 2.083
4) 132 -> 0.8749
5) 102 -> 1.8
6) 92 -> 1.992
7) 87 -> 2.17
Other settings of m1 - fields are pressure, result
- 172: 2.222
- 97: 1.781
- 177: 2.198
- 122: 0.3925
